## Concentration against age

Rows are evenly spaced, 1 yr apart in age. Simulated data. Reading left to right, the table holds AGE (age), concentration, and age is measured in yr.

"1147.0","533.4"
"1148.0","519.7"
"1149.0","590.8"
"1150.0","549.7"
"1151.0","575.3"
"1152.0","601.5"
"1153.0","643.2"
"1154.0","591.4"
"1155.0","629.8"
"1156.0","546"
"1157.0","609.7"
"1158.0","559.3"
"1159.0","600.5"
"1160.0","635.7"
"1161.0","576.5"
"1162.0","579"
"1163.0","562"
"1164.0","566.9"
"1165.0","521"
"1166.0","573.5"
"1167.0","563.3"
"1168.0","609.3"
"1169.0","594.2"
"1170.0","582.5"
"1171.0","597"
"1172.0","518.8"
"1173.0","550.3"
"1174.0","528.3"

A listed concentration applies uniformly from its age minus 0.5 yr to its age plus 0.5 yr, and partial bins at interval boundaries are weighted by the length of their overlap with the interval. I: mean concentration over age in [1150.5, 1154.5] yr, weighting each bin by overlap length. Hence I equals 603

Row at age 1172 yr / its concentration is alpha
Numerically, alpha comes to 518.8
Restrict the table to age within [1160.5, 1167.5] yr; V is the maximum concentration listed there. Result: 579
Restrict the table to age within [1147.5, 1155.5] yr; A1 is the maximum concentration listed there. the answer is 643.2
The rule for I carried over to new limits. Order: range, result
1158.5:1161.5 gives 604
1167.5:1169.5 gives 602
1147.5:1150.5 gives 553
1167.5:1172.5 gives 580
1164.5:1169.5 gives 572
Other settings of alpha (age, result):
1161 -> 576.5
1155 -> 629.8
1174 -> 528.3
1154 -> 591.4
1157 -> 609.7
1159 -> 600.5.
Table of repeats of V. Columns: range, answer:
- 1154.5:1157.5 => 629.8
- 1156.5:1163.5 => 635.7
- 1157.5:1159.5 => 600.5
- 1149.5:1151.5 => 575.3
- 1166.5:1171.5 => 609.3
